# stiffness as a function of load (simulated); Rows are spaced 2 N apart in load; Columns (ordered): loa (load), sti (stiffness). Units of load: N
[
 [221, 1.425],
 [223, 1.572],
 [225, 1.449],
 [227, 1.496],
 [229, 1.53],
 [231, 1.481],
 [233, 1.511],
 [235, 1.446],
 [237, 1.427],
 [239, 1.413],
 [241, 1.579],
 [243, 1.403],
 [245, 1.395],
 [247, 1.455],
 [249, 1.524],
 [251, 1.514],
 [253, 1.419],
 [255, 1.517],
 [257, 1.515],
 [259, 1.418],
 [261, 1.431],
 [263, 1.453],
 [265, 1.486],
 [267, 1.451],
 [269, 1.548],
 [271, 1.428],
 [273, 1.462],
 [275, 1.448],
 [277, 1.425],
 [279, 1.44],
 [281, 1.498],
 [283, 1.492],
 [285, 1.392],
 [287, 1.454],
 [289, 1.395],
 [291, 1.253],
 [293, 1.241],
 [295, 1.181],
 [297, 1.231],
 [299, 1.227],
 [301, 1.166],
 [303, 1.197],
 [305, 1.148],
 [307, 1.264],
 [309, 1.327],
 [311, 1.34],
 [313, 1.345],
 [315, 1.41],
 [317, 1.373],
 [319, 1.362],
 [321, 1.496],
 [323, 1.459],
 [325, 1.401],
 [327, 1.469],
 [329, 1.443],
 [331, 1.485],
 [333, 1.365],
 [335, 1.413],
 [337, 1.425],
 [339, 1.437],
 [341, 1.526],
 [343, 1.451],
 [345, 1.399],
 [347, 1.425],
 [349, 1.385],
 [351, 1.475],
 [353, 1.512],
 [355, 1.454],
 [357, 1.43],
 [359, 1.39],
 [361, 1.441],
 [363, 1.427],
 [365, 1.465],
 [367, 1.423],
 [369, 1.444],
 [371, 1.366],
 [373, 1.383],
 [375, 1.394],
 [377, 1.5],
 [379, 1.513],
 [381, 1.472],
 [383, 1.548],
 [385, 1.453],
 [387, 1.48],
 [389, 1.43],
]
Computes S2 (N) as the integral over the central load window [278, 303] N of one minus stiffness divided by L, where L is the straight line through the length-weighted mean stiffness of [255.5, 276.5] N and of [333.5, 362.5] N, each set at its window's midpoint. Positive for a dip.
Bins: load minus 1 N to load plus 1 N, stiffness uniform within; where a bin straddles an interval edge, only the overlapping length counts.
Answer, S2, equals 2.3 N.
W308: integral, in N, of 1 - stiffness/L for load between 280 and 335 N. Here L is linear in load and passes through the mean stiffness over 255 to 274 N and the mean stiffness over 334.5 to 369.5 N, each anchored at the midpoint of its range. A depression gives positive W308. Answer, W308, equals 4.0 N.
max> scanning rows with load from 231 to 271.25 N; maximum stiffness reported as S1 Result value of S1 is 1.579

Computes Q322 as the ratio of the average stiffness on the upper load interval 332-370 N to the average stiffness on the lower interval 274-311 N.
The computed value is 1.09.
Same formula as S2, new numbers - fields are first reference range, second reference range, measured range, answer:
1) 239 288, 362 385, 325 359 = 0.29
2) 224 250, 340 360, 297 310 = 2.08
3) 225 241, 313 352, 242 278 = 0.09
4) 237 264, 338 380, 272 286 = 0.06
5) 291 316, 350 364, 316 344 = -1.77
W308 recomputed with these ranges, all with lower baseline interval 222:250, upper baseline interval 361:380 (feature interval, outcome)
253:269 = 0.0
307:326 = 0.9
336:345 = -0.1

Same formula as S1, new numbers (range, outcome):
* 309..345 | 1.526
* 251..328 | 1.548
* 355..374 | 1.465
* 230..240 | 1.511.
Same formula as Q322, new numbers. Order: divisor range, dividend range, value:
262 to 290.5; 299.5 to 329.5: 0.93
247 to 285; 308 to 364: 0.97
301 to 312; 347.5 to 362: 1.16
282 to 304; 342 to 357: 1.11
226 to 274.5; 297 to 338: 0.92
